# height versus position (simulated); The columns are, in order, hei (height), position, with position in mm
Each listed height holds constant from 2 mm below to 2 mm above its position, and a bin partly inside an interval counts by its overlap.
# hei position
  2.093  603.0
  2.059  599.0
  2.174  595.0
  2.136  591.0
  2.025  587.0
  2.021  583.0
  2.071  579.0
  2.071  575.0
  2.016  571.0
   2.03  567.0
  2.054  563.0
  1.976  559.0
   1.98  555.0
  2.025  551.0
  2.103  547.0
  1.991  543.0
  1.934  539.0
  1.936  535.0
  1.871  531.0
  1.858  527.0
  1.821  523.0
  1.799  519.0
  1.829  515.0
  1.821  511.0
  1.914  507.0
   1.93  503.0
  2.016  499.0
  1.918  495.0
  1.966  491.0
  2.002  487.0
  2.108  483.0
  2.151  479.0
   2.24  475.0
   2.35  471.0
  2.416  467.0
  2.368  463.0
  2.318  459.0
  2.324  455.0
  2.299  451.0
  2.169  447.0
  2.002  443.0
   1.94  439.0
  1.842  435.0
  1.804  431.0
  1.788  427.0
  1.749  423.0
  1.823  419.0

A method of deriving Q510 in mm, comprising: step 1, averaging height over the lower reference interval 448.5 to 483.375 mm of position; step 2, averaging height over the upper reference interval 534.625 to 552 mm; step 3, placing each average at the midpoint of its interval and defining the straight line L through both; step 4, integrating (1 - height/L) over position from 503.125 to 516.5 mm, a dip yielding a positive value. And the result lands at 1.65 mm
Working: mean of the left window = 2.29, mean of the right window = 2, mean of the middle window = 1.87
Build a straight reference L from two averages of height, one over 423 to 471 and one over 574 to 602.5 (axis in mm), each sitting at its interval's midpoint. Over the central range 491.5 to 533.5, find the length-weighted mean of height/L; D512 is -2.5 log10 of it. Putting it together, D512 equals 0.12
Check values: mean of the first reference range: 2.11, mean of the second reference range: 2.08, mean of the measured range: 1.88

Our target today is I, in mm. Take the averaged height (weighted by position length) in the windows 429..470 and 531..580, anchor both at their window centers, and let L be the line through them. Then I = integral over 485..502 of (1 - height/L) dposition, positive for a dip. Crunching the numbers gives 0.98 mm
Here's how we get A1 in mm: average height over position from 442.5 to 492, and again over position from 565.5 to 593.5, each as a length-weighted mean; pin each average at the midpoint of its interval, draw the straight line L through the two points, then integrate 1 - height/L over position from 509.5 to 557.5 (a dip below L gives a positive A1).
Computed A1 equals 4.66 mm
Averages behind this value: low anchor 2.22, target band 1.92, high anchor 2.06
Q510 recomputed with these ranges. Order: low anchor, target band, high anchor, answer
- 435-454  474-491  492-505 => -0.9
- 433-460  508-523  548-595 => 1.8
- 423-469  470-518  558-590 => 1.6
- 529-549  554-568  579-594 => 0.0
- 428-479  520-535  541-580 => 1.5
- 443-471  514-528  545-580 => 2.1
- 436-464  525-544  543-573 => 1.3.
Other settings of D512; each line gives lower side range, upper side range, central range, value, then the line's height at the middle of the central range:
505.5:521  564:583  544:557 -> -0.037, 1.97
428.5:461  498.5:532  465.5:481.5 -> -0.145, 1.99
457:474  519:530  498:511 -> 0.046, 2.01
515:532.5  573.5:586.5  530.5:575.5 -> -0.030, 1.95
